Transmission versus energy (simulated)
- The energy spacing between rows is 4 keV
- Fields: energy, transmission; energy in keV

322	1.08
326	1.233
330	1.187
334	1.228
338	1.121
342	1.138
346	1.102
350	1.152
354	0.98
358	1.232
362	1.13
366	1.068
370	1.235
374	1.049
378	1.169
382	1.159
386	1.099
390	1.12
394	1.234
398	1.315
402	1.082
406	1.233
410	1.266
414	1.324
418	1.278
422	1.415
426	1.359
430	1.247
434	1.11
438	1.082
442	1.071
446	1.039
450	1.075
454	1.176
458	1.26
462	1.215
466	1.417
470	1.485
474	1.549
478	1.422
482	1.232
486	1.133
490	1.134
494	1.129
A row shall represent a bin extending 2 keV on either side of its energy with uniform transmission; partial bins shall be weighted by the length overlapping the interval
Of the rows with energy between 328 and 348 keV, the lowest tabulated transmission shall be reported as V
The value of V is 1.102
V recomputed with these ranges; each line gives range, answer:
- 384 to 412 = 1.082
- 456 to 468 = 1.215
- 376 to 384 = 1.159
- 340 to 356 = 0.98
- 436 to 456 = 1.039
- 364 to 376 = 1.049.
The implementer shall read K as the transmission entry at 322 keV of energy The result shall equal 1.08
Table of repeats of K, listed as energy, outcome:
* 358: 1.232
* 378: 1.169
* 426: 1.359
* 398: 1.315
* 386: 1.099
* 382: 1.159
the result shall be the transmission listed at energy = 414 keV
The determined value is 1.324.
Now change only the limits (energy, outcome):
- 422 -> 1.415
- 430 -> 1.247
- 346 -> 1.102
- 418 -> 1.278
